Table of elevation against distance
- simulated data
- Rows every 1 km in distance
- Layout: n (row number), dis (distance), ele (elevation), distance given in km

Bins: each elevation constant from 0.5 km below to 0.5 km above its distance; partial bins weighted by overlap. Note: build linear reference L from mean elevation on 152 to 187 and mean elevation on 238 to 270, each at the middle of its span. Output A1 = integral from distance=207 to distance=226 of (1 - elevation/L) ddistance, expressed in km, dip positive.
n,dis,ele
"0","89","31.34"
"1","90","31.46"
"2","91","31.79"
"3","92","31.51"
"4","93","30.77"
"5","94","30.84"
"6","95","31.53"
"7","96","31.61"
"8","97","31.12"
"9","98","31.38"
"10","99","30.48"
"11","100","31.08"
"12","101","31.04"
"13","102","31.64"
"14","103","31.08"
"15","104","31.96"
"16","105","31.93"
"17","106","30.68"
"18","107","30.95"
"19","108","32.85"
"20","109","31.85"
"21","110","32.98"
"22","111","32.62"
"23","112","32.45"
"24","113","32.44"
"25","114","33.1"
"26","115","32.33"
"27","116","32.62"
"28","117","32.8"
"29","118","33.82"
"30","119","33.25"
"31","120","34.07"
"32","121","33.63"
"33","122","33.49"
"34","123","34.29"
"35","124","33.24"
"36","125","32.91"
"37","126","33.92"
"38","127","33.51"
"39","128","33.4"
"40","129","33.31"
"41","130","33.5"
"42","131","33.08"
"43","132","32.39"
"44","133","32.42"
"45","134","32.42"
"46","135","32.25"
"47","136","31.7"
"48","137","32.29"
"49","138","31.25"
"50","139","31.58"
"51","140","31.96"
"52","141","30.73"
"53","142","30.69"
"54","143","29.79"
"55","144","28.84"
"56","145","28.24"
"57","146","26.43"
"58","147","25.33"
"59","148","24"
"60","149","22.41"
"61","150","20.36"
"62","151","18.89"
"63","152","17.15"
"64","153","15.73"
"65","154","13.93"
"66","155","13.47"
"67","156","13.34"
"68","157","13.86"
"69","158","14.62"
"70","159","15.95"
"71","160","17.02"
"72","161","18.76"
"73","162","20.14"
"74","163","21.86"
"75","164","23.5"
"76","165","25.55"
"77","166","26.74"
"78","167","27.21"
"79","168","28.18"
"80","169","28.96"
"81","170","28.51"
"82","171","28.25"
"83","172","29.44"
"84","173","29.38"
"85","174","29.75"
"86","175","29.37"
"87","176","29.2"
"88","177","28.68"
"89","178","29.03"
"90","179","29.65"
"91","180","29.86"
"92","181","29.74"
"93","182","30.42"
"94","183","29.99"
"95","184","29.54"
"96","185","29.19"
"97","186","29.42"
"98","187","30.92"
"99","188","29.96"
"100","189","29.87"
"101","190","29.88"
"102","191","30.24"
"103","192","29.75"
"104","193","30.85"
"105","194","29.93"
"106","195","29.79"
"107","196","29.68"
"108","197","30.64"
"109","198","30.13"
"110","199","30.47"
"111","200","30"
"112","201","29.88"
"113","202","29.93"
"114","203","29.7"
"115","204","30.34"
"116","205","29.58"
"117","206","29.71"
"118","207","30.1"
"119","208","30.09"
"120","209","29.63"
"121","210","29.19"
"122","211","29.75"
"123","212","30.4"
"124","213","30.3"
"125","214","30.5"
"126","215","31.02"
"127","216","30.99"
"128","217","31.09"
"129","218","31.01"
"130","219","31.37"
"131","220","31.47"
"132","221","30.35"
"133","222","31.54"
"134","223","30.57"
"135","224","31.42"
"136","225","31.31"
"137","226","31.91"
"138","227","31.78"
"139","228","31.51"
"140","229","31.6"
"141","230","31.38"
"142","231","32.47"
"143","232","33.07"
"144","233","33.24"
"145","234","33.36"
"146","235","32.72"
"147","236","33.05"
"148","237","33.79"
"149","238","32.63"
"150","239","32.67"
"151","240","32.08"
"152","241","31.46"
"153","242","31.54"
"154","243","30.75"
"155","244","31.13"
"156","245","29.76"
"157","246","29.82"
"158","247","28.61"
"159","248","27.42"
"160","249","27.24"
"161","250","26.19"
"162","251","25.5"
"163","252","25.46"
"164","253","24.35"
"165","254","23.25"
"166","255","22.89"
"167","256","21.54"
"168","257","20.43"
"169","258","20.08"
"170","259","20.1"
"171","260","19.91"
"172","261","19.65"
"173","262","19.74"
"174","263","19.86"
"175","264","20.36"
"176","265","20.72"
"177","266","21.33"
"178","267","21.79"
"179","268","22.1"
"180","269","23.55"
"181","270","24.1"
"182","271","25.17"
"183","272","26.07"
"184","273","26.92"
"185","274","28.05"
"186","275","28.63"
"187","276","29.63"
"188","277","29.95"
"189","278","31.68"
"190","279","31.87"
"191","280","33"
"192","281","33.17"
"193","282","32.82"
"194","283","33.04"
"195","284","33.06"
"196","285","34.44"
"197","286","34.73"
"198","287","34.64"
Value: -4.5 km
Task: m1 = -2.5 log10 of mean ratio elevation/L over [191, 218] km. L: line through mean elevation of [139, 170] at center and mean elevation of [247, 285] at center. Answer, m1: -0.25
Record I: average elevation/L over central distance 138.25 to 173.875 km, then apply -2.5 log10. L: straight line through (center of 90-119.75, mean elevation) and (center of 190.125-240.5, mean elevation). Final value 0.314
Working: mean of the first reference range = 31.9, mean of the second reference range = 31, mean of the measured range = 23.6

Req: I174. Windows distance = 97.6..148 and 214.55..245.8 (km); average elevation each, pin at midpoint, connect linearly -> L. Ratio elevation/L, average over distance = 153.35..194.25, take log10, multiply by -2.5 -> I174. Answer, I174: 0.22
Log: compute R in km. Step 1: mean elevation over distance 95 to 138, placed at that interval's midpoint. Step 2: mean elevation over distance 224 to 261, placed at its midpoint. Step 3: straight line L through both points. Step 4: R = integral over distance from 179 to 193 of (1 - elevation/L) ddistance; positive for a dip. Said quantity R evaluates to 0.2 km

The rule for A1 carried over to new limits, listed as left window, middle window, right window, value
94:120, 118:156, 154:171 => -3.5 km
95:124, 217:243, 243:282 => -4.9 km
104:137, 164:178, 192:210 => 1.3 km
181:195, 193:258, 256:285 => -4.3 km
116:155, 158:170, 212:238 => 2.9 km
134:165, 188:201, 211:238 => -0.8 km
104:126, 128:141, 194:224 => 0.0 km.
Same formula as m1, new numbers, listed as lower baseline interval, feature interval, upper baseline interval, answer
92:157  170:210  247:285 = -0.07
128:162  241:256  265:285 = 0.01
